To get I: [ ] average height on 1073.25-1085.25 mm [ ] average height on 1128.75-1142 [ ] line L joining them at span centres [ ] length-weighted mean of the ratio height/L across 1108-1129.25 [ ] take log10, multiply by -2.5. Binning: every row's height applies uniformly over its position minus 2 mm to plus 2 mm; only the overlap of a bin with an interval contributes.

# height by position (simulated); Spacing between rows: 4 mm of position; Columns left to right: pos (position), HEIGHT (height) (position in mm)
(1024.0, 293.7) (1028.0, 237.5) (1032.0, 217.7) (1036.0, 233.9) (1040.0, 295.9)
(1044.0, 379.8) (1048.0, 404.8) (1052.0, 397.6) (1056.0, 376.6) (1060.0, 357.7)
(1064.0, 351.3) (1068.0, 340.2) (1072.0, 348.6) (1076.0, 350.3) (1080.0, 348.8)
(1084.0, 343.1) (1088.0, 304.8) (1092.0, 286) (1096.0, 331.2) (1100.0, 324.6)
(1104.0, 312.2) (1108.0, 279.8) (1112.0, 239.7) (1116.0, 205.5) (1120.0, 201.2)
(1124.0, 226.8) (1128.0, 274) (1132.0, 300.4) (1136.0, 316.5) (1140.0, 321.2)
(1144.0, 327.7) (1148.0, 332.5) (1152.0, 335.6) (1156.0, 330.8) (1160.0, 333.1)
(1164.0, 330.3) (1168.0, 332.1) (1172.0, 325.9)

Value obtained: 0.348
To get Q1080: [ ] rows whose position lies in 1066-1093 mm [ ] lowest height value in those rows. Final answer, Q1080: 286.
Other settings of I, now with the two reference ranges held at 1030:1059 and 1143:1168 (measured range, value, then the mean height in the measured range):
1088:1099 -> 0.07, 309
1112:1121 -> 0.49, 212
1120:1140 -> 0.20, 276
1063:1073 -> -0.05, 346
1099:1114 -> 0.16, 287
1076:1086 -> -0.05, 347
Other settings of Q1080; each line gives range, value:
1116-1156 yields 201.2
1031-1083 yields 217.7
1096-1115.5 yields 239.7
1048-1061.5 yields 357.7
